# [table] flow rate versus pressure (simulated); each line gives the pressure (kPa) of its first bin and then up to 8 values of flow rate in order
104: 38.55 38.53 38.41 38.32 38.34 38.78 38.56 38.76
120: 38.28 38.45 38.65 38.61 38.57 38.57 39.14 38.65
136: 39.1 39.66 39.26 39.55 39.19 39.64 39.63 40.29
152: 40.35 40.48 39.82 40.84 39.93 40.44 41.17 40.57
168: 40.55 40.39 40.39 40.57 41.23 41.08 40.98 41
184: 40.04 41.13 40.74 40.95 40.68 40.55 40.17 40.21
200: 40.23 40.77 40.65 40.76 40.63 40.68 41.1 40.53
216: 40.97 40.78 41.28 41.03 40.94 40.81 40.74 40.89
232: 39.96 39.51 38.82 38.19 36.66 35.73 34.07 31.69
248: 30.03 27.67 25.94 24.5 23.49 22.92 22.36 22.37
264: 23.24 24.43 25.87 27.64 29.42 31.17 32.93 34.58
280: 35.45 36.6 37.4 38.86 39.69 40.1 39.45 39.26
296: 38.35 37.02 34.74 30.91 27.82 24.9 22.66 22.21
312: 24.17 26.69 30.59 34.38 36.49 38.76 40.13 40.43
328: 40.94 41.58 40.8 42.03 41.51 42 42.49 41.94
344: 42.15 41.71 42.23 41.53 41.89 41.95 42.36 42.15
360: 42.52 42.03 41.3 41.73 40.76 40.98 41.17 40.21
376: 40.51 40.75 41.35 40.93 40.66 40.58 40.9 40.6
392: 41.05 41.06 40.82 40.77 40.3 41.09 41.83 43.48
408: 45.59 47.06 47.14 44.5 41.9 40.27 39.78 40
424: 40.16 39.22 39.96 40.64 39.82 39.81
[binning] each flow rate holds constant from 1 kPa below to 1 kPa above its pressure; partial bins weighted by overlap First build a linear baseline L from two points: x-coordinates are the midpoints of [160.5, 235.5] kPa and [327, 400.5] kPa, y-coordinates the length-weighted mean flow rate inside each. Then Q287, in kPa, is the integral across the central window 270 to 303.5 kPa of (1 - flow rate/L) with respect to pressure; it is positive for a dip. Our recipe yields 4.4 kPa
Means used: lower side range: 40.7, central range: 35.6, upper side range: 41.4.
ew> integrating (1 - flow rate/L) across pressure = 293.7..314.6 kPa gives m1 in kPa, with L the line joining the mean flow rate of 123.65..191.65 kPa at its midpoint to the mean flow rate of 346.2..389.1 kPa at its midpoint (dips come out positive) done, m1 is 5.8 kPa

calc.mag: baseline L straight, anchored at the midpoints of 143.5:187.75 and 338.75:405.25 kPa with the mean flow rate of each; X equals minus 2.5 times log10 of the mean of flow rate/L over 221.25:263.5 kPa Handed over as 0.227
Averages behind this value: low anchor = 40.5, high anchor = 41.4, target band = 33.1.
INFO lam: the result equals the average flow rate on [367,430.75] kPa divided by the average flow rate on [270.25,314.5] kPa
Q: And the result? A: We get 1.26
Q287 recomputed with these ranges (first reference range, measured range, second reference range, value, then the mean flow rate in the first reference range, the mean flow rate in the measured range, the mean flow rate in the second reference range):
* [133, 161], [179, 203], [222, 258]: -2.2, 39.7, 40.6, 34.5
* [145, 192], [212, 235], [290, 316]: -2.5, 40.5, 40.7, 31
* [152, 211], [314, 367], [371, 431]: 1.1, 40.6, 40.4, 41.5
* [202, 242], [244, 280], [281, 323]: 9.0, 40.2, 27.5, 33.4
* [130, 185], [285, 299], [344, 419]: 0.7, 40.1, 39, 41.8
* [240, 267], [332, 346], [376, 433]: -2.6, 27.2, 41.9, 41.5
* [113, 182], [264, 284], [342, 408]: 4.8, 39.7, 30.8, 41.4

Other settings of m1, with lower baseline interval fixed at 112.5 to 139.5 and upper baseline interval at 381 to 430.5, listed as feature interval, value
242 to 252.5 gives 2.5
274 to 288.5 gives 1.6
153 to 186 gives -1.2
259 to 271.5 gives 4.9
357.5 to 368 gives -0.2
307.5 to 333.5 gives 4.2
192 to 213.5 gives -0.6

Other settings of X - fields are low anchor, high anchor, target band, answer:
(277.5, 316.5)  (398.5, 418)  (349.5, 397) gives -0.03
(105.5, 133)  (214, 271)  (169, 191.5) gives -0.14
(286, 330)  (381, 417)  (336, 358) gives -0.12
